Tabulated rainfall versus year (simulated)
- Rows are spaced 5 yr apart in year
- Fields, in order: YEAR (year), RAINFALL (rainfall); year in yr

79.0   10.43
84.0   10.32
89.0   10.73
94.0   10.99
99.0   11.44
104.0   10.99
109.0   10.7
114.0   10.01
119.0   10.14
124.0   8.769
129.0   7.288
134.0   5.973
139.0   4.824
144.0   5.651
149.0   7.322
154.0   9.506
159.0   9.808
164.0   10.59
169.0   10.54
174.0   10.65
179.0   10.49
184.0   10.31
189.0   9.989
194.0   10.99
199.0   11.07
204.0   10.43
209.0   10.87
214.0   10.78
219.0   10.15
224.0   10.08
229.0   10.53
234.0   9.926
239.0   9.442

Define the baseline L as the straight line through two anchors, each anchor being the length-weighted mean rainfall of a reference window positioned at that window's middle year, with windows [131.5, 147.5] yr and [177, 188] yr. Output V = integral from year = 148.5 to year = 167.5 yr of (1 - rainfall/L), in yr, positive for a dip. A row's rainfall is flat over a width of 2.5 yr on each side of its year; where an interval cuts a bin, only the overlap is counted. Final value -4.81 yr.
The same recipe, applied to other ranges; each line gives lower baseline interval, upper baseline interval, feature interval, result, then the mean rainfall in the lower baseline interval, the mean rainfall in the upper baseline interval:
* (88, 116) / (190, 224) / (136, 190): 8.59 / 10.8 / 10.6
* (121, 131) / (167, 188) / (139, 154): 3.97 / 8.17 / 10.5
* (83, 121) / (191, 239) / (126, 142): 6.81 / 10.7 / 10.5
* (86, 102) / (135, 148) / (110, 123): -2.42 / 11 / 5.56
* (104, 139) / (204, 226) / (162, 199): -2.77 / 8.68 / 10.5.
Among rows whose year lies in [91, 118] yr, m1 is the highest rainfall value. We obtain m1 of 11.44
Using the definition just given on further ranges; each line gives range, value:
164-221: 11.07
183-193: 10.31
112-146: 10.14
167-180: 10.65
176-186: 10.49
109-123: 10.7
